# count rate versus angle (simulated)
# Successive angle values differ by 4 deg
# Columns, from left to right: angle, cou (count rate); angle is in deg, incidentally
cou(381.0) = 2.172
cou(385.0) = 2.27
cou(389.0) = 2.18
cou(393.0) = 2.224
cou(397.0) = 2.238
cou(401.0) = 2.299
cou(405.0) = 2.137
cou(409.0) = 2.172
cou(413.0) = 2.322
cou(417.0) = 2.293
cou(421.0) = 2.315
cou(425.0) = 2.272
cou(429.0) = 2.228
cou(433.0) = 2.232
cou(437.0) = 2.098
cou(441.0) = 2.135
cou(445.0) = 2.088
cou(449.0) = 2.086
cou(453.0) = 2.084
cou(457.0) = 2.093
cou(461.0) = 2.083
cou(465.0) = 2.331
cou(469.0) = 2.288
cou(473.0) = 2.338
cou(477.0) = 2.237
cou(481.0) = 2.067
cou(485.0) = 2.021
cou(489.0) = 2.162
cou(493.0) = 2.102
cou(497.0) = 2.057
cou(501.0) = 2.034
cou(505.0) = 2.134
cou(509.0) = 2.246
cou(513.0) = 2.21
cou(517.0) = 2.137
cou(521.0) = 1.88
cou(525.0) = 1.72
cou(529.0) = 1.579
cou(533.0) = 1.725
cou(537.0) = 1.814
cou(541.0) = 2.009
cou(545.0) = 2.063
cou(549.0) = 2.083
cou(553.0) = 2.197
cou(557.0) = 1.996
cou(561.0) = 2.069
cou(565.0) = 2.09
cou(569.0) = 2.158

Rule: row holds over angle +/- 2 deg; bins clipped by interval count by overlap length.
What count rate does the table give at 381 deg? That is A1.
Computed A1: 2.172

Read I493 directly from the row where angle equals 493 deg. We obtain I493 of 2.102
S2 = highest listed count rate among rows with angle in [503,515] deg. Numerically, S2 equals 2.246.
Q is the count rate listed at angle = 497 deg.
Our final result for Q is 2.057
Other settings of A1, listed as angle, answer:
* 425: 2.272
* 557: 1.996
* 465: 2.331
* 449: 2.086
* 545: 2.063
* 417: 2.293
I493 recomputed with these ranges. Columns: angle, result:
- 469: 2.288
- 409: 2.172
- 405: 2.137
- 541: 2.009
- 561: 2.069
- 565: 2.09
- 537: 1.814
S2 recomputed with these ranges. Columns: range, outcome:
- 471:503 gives 2.338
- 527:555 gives 2.197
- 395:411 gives 2.299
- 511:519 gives 2.21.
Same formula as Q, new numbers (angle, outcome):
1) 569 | 2.158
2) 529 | 1.579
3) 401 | 2.299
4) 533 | 1.725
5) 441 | 2.135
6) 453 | 2.084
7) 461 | 2.083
